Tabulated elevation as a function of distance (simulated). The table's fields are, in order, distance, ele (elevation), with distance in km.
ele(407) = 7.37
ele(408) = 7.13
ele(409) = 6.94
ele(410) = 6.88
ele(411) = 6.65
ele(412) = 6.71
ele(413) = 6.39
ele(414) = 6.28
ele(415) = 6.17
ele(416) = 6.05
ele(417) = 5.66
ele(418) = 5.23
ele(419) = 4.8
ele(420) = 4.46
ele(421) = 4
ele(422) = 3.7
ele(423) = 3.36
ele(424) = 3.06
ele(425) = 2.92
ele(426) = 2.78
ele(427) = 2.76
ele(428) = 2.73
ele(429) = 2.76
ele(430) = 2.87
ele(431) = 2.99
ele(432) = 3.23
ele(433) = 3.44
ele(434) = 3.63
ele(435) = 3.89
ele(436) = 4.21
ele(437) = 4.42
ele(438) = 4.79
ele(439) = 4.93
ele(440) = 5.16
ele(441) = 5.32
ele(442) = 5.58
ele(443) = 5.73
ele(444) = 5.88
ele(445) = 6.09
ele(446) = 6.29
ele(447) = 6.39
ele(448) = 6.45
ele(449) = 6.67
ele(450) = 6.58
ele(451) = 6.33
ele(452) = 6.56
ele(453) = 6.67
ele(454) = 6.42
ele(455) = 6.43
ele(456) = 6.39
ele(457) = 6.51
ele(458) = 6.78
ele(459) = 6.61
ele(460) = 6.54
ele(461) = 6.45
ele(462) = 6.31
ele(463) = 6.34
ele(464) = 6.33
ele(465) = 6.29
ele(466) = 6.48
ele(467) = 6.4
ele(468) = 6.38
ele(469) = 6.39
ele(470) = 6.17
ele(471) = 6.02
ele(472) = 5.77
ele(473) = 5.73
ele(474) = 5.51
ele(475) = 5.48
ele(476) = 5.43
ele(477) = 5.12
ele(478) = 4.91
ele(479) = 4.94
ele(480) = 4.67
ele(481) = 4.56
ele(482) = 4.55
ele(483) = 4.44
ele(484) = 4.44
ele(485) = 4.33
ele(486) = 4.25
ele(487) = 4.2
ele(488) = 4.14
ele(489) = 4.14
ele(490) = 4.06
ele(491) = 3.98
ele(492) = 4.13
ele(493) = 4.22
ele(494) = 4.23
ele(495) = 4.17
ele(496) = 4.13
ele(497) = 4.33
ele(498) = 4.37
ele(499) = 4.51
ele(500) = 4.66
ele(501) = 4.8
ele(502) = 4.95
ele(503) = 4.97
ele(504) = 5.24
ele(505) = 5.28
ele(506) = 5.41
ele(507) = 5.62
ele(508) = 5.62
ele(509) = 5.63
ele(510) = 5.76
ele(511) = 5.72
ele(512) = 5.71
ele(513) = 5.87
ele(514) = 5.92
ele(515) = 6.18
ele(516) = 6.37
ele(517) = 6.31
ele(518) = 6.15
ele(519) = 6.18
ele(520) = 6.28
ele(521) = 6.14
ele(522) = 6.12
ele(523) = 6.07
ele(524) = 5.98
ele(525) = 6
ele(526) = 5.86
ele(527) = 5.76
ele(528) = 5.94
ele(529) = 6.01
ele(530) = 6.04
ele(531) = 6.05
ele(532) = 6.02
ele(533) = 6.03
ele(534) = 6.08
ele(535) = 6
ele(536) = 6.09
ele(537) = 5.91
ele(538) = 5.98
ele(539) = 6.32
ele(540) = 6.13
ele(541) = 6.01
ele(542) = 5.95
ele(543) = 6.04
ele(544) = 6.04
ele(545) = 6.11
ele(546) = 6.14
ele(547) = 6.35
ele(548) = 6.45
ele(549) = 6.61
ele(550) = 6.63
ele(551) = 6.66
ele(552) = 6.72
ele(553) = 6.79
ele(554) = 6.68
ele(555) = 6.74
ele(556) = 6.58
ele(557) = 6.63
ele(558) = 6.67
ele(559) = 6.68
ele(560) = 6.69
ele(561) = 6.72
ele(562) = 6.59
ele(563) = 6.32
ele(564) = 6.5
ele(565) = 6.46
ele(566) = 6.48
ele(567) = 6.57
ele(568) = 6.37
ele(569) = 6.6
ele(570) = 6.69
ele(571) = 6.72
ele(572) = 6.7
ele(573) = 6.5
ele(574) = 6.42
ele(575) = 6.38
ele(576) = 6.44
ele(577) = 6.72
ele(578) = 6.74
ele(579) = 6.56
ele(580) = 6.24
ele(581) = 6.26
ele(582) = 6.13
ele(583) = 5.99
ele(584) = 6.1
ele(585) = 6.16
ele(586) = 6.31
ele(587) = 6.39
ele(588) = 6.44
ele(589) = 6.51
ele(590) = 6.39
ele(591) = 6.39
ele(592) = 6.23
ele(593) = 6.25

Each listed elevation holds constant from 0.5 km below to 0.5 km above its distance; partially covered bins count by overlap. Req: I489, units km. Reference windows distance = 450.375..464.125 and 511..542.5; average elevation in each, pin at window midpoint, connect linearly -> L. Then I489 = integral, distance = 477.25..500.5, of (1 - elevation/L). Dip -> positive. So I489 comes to 7.1 km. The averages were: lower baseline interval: 6.48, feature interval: 4.37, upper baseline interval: 6.04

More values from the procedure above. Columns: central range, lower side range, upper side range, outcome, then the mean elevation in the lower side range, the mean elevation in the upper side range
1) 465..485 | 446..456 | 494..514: 1.48 km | 6.48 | 5.09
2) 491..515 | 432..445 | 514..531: 3.19 km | 4.74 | 6.08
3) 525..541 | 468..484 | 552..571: 0.42 km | 5.32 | 6.6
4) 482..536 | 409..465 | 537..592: 5.83 km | 5.27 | 6.43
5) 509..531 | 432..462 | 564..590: 0.42 km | 5.73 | 6.44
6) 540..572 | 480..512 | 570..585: -2.82 km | 4.69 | 6.42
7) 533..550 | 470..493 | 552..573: -0.04 km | 4.78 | 6.61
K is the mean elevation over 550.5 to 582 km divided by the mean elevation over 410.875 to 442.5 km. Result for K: 1.5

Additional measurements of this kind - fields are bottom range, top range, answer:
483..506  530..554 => 1.40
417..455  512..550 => 1.29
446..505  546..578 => 1.21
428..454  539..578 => 1.28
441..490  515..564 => 1.09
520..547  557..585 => 1.07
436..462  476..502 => 0.73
